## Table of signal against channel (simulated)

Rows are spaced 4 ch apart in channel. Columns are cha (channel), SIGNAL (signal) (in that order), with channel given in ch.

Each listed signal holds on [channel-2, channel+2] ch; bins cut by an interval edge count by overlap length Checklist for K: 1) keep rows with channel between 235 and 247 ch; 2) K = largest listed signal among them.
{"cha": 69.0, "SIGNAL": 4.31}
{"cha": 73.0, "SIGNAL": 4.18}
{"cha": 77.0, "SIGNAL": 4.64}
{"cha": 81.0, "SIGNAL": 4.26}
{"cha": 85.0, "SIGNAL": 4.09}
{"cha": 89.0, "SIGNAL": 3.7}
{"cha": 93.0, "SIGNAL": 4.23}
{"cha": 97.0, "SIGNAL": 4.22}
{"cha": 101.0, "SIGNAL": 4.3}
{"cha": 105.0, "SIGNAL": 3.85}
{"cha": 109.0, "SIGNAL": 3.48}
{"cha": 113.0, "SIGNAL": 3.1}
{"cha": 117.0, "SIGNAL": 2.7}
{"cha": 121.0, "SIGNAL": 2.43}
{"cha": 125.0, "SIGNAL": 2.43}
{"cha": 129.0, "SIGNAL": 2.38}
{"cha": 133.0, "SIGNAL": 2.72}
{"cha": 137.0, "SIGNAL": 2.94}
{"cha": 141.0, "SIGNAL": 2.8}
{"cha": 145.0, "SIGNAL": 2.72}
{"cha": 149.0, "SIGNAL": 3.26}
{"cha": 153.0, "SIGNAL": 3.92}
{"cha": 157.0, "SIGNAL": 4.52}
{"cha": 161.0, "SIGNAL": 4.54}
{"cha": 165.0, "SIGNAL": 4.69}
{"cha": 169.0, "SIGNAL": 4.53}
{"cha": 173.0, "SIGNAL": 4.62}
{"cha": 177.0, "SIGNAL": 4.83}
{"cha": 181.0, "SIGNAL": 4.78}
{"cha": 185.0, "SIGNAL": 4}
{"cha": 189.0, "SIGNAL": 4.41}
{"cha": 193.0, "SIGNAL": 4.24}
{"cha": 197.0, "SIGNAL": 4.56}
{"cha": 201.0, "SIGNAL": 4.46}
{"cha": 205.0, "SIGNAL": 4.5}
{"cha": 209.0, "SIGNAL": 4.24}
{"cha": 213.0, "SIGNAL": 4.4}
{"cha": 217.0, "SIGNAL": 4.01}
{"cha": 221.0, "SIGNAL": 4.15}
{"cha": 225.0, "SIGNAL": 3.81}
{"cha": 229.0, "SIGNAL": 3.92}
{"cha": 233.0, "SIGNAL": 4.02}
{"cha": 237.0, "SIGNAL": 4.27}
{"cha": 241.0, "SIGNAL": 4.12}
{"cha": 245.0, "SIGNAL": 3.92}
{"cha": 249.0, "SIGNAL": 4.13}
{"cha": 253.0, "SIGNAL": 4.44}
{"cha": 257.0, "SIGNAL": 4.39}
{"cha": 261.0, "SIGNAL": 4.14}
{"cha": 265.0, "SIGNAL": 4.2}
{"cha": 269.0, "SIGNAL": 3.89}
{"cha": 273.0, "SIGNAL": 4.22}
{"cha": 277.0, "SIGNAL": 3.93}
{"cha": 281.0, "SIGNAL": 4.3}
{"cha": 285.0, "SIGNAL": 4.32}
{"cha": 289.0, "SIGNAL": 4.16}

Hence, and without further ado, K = 4.27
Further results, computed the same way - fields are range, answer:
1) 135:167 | 4.69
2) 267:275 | 4.22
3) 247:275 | 4.44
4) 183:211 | 4.56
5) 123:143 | 2.94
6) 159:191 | 4.83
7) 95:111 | 4.3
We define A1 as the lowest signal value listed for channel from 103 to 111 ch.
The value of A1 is 3.48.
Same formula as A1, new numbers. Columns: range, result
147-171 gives 3.26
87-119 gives 2.7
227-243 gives 3.92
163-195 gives 4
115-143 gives 2.38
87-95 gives 3.7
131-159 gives 2.72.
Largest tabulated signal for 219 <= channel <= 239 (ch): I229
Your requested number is 4.27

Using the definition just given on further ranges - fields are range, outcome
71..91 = 4.64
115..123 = 2.7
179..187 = 4.78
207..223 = 4.4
